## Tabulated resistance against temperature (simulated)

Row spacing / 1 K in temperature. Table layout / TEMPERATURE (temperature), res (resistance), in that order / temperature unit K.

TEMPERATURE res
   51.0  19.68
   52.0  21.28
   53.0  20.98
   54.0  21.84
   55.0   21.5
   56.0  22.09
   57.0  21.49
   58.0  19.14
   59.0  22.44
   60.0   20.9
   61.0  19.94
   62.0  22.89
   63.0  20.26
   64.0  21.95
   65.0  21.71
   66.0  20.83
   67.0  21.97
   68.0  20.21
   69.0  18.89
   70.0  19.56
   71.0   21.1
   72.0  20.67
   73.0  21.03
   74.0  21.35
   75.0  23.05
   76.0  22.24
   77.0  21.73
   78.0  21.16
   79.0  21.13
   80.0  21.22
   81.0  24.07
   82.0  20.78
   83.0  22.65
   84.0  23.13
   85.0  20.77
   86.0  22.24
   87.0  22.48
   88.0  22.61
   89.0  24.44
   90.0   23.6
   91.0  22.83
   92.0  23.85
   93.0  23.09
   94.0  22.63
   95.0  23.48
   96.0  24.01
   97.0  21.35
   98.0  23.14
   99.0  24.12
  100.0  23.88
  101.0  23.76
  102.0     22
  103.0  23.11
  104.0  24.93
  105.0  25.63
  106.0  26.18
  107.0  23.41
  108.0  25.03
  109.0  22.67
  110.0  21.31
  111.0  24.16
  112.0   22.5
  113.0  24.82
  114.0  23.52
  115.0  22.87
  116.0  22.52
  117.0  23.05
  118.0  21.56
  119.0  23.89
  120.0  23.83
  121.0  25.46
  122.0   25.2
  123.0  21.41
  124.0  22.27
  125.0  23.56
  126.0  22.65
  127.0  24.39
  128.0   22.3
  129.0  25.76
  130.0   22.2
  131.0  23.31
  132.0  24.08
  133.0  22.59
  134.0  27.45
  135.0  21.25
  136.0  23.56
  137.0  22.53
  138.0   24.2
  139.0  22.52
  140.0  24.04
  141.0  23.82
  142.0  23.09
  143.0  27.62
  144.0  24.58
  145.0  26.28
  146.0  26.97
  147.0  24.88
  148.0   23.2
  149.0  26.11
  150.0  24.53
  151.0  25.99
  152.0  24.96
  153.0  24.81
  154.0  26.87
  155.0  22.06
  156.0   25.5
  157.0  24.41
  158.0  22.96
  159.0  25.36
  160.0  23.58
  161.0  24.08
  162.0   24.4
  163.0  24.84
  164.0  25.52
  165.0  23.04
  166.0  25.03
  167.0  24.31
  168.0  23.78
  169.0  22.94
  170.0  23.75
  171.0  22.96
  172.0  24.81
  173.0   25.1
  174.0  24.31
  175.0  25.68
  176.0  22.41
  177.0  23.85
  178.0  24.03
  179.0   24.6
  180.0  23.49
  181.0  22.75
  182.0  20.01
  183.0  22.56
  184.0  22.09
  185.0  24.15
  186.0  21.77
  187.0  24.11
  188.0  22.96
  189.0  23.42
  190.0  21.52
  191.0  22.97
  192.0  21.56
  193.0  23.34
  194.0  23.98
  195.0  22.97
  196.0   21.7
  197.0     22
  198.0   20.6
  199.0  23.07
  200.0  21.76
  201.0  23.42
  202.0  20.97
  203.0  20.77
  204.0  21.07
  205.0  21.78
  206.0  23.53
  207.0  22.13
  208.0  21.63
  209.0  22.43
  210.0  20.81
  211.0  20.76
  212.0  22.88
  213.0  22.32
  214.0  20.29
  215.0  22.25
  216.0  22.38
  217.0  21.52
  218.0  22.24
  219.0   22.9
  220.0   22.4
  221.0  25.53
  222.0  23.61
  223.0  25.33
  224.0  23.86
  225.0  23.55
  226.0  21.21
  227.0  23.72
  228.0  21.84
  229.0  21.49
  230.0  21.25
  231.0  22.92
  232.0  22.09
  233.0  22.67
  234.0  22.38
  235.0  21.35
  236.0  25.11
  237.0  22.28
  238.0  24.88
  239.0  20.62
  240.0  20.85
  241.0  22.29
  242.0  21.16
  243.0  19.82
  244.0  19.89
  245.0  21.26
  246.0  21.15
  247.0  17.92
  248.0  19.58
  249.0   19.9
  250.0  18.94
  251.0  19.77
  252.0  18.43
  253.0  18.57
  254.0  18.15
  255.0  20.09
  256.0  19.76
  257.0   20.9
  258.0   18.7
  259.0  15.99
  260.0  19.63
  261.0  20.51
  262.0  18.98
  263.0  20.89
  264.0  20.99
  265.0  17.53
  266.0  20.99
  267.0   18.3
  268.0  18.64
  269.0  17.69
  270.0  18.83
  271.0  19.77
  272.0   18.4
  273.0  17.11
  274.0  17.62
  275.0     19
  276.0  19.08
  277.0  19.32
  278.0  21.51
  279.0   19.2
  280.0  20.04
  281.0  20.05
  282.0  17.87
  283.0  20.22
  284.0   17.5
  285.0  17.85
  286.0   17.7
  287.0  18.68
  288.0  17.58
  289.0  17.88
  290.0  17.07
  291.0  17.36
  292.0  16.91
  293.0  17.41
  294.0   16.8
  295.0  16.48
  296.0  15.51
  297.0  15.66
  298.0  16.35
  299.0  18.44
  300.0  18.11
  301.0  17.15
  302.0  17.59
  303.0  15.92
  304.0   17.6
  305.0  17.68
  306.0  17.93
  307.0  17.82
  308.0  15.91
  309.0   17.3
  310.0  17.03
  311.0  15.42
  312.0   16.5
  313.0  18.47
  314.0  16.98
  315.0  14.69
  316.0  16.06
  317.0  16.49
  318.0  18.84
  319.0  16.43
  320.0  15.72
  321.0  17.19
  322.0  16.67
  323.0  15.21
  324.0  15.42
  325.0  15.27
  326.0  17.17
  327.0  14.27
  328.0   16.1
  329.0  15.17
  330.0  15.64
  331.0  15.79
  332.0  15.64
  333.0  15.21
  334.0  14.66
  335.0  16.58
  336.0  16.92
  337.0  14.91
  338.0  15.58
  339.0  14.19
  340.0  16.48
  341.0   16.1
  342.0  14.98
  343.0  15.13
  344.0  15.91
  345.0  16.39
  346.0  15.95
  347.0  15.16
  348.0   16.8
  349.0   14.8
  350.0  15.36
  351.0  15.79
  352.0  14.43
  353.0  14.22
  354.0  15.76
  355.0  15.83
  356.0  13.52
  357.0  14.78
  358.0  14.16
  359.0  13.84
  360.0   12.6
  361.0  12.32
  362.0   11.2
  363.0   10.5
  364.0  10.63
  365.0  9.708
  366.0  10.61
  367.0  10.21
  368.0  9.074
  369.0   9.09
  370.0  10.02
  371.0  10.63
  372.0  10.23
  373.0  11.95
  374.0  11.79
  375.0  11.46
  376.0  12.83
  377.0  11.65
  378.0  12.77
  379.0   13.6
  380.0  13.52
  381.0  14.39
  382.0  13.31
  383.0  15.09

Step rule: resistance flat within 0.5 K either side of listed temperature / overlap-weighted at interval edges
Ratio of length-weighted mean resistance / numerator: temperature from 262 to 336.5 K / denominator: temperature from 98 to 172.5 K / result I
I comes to 0.7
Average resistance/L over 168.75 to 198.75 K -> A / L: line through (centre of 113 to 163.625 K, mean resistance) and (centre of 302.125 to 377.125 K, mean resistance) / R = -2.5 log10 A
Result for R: -0.05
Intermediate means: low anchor 24.1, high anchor 14.7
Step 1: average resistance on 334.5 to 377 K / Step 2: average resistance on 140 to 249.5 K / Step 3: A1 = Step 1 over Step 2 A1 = 0.59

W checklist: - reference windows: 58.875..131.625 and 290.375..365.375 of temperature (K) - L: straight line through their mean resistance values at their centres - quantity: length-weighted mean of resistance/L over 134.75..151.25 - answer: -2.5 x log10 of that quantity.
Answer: -0.15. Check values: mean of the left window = 22.7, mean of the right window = 15.7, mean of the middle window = 24.4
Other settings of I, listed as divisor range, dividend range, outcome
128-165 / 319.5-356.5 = 0.64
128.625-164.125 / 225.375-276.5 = 0.83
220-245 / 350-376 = 0.55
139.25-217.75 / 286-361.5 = 0.69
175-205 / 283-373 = 0.68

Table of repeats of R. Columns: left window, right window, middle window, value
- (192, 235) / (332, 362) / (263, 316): 0.019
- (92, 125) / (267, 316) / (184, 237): -0.112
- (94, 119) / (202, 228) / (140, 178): -0.073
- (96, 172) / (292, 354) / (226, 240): -0.129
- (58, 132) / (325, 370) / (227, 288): -0.156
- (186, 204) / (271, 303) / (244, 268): 0.002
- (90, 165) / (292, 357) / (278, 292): -0.045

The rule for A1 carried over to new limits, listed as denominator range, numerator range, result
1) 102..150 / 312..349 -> 0.67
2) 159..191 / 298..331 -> 0.70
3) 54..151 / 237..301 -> 0.83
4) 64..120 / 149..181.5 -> 1.07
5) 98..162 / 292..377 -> 0.63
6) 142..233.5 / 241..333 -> 0.77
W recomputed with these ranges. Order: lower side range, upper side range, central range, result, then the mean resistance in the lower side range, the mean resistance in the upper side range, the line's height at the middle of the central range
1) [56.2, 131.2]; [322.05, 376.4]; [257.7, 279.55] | -0.14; 22.6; 14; 16.7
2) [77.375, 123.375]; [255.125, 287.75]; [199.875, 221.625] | -0.08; 23.2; 19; 20.5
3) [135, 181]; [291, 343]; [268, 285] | -0.03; 24.3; 16.4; 18.4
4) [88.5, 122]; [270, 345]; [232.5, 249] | -0.12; 23.6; 17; 19.2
